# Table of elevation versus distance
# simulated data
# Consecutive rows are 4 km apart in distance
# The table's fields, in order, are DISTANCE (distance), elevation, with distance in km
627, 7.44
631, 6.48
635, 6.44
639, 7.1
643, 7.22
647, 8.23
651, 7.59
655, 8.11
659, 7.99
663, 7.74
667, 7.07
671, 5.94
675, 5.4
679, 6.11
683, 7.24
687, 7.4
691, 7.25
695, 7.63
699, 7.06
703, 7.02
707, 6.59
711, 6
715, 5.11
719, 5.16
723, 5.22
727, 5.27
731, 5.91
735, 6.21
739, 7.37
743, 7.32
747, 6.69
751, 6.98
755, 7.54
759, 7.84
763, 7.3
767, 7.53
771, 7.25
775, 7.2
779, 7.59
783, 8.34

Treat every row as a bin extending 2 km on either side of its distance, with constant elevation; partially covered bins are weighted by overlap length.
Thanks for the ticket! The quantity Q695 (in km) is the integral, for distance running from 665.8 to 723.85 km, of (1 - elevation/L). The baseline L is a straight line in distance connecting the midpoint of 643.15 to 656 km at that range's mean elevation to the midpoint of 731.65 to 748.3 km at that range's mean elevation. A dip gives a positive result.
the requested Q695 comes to 7.3 km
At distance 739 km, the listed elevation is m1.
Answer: 7.37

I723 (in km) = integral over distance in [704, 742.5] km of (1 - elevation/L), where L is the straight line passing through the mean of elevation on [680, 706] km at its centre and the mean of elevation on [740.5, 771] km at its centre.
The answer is 6.9 km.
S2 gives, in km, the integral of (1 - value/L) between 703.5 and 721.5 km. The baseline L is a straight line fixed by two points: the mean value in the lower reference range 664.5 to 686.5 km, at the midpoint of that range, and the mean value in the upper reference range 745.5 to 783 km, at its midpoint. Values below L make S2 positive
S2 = 2.7 km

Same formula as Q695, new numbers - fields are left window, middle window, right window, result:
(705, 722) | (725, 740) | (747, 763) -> 0.81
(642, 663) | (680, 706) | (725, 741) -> -0.68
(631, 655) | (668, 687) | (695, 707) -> 2.16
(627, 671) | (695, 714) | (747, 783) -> 1.77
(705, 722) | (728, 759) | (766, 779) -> -1.56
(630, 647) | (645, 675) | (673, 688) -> -2.86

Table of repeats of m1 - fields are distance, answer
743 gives 7.32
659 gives 7.99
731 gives 5.91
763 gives 7.3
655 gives 8.11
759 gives 7.84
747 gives 6.69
